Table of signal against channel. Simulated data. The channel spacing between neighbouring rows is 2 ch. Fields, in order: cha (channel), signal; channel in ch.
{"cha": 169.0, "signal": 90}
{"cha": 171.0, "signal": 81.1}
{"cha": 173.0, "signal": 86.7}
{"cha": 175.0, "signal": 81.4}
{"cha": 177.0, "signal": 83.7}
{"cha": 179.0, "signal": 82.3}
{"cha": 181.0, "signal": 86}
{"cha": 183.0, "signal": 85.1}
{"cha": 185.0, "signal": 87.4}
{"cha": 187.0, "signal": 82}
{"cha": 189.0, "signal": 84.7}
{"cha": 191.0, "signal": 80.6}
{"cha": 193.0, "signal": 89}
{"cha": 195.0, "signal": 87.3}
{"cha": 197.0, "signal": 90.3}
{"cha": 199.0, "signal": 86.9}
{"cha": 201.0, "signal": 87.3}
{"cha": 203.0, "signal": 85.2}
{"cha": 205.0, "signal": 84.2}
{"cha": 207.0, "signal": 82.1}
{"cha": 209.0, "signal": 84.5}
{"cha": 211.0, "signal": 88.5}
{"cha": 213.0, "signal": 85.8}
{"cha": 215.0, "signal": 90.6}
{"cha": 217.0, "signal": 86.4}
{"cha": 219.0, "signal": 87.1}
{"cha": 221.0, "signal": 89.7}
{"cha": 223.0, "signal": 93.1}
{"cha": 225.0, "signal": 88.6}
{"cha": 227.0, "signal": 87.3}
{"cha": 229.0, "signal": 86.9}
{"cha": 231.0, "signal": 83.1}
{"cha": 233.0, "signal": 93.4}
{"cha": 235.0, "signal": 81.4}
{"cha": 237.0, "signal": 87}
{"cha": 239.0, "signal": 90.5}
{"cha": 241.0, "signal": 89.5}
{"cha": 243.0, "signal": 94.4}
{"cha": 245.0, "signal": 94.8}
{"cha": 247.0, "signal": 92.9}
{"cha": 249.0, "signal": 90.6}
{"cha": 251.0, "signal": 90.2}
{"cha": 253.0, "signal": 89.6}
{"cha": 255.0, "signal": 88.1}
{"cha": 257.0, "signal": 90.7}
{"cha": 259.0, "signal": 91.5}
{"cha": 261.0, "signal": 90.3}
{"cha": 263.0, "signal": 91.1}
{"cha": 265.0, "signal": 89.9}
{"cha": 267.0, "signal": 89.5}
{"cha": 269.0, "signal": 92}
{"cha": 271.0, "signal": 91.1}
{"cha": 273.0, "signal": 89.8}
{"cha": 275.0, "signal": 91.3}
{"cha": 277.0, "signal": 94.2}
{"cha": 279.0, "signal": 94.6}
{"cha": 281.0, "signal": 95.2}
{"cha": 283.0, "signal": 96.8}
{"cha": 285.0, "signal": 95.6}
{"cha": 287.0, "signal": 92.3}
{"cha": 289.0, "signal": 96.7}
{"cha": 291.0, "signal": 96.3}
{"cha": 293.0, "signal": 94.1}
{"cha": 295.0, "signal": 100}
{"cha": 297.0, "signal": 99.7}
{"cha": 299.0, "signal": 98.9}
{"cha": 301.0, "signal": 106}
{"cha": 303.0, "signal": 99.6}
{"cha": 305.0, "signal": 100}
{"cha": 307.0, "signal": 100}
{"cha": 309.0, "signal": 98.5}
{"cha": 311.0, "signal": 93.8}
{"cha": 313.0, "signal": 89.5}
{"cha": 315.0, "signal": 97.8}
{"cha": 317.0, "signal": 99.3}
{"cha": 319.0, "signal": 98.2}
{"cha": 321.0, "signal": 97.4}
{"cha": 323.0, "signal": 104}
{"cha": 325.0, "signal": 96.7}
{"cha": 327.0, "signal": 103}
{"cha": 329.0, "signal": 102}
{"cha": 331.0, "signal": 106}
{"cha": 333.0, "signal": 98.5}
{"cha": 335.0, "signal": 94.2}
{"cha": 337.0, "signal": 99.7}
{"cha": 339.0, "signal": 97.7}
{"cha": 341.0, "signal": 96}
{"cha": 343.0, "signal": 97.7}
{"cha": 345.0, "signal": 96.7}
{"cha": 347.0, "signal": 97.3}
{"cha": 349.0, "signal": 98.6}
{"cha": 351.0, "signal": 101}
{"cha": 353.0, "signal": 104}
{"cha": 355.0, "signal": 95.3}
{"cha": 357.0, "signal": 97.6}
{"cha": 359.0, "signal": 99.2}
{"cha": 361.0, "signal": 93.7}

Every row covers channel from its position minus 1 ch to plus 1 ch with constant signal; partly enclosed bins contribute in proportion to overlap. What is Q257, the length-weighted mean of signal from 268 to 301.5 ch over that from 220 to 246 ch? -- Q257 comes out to 1.07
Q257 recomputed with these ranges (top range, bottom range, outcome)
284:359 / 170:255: 1.13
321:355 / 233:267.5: 1.10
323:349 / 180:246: 1.13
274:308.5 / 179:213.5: 1.13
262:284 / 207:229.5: 1.05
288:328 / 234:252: 1.09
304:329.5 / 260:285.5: 1.07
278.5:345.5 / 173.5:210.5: 1.15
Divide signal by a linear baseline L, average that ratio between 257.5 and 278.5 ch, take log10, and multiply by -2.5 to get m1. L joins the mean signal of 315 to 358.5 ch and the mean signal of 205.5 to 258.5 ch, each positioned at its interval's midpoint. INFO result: 0.013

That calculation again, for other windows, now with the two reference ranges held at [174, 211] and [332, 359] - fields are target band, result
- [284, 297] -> -0.03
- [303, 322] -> -0.02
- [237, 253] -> -0.02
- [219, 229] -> -0.02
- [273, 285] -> -0.02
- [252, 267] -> 0.01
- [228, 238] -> 0.03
